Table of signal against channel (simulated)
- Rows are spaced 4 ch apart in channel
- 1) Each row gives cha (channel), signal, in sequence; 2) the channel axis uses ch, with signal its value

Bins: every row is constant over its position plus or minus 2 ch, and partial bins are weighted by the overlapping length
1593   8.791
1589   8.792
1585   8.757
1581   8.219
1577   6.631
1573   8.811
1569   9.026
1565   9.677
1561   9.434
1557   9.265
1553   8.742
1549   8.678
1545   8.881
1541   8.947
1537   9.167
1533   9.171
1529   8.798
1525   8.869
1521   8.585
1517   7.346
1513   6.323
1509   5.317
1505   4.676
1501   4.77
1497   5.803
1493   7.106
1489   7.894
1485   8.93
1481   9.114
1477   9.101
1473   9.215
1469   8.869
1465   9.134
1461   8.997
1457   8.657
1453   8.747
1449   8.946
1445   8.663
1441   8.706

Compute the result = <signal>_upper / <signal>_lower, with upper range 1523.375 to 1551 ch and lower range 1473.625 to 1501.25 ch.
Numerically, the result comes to 1.15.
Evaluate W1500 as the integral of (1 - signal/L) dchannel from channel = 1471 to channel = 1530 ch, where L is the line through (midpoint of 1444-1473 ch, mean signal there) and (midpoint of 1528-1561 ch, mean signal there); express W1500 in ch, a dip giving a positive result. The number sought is 9.9 ch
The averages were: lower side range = 8.89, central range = 7.43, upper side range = 8.99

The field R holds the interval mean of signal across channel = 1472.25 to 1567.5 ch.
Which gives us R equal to 8.07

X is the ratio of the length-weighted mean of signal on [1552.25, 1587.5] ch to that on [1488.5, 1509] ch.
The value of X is 1.5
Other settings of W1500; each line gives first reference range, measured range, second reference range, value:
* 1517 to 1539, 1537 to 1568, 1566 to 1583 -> -2.2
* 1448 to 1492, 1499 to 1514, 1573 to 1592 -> 6.0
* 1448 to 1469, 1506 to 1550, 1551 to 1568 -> 5.1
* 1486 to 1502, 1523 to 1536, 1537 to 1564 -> -1.3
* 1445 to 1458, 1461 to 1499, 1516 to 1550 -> 1.7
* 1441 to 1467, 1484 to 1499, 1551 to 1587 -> 2.5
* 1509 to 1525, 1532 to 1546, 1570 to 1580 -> -2.8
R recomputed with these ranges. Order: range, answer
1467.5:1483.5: 9.08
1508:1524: 7.11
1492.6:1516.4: 5.67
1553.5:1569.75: 9.32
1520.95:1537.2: 8.93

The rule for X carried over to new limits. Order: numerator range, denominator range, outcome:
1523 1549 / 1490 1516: 1.54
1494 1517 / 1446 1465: 0.63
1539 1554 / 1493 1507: 1.64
